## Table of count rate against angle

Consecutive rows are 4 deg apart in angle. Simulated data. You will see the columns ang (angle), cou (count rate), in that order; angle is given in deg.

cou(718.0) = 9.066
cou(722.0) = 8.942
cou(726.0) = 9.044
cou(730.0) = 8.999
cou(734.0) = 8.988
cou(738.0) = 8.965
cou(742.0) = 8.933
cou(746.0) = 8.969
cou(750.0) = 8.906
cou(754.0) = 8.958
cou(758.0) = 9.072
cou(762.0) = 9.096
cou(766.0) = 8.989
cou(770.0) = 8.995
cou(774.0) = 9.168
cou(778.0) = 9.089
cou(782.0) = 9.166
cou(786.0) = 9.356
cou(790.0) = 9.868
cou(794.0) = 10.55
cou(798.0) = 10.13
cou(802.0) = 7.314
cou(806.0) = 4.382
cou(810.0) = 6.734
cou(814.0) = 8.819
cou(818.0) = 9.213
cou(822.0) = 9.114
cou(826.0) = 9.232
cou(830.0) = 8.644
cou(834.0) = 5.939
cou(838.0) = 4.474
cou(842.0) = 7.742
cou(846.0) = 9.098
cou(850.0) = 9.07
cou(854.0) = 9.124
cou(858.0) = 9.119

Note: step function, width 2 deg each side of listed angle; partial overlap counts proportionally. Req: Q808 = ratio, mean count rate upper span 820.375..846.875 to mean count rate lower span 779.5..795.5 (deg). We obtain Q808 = 0.8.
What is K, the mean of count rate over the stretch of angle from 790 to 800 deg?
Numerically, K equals 10.2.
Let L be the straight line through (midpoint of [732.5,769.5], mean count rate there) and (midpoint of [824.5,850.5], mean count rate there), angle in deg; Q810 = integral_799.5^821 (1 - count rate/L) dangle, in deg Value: 1.6 deg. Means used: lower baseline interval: 8.99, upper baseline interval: 7.64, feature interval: 7.44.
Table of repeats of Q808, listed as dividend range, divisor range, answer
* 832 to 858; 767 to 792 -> 0.83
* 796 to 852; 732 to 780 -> 0.87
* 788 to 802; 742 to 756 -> 1.09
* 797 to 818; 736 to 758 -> 0.84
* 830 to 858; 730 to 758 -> 0.87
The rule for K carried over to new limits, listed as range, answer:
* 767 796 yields 9.44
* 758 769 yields 9.04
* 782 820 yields 8.52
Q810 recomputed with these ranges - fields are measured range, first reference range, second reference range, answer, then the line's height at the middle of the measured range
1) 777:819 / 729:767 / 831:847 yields -4.23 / 7.78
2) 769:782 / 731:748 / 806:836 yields -0.87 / 8.53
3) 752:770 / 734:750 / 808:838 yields -0.62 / 8.73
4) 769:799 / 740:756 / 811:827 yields -2.01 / 8.94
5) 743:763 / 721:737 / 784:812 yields -0.52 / 8.76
